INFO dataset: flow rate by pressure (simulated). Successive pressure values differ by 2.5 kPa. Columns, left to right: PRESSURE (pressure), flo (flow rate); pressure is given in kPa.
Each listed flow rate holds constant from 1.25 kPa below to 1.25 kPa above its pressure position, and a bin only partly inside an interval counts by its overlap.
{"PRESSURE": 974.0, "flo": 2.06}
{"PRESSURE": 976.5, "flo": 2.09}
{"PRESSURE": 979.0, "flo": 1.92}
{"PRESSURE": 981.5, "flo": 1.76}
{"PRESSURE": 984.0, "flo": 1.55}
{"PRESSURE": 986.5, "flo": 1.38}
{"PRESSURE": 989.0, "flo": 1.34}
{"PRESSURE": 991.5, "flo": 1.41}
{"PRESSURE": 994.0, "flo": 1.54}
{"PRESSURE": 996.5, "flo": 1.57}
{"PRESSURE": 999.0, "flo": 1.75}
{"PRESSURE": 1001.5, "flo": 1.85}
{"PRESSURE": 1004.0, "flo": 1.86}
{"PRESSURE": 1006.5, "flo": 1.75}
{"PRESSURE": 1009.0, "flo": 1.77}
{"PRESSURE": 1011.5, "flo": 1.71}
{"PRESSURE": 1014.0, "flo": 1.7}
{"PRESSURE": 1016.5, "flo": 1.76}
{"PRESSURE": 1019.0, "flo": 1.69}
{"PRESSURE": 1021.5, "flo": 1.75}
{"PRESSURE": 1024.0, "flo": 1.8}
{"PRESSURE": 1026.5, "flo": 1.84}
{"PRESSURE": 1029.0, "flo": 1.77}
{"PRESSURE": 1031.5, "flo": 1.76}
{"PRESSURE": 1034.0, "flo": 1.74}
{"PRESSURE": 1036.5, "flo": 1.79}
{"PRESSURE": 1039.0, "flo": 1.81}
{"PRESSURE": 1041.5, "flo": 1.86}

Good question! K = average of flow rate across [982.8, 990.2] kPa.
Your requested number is 1.42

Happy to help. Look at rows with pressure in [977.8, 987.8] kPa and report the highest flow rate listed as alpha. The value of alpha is 1.92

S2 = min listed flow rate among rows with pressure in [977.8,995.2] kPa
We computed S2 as 1.34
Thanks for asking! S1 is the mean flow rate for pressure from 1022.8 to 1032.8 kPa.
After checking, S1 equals 1.79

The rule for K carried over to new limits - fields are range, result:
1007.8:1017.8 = 1.73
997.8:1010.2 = 1.8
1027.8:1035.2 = 1.76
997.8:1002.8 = 1.8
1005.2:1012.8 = 1.74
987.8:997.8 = 1.47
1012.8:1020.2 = 1.72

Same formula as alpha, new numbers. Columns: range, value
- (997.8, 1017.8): 1.86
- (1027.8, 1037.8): 1.79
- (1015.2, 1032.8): 1.84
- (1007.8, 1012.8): 1.77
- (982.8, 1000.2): 1.75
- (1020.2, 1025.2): 1.8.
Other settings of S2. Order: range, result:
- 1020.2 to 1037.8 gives 1.74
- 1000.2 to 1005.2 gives 1.85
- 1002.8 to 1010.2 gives 1.75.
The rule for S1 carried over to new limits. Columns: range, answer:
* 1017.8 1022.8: 1.72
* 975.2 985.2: 1.83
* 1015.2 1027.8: 1.77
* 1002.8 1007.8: 1.8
